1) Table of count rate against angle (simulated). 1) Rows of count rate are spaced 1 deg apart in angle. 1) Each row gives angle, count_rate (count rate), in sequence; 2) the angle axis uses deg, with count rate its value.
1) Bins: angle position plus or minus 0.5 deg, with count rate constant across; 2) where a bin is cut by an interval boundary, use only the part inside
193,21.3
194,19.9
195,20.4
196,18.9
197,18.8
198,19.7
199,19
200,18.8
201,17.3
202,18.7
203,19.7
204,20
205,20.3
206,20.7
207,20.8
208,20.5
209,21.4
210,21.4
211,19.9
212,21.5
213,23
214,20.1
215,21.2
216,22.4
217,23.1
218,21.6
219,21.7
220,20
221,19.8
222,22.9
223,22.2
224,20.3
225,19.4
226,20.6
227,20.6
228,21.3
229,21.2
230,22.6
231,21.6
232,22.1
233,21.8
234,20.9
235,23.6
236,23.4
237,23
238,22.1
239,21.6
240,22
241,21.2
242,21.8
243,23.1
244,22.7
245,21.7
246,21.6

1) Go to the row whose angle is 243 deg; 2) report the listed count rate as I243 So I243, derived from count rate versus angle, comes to 23.1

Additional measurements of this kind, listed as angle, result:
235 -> 23.6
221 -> 19.8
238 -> 22.1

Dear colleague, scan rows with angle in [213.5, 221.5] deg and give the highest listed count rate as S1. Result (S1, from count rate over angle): 23.1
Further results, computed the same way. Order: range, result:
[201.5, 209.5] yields 21.4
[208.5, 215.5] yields 23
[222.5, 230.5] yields 22.6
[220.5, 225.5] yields 22.9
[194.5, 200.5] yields 20.4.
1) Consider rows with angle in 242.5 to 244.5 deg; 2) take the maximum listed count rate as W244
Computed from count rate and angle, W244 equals 23.1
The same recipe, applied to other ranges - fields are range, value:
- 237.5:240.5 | 22.1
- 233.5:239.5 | 23.6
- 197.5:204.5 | 20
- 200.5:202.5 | 18.7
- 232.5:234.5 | 21.8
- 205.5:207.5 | 20.8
